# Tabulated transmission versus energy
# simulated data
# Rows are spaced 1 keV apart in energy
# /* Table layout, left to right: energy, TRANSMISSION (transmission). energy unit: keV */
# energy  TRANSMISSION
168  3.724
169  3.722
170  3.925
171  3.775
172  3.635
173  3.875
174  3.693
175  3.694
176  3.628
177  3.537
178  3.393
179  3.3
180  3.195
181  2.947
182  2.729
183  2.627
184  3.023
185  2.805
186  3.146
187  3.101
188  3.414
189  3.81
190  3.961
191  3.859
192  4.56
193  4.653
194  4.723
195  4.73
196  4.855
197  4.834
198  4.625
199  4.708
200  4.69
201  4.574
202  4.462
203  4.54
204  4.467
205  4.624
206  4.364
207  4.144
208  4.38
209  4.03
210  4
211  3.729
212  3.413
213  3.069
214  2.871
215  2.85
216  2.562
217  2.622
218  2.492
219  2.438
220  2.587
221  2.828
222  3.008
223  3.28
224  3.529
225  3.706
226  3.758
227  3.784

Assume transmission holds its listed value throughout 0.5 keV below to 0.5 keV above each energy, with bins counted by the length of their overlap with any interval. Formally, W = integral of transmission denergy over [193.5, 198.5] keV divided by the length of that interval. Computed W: 4.75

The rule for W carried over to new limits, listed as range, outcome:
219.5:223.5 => 2.93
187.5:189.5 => 3.61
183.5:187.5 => 3.02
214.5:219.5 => 2.59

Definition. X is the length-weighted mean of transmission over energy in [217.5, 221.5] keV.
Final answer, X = 2.59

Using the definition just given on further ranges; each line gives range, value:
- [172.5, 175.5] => 3.75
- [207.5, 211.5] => 4.03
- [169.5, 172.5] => 3.78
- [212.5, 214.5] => 2.97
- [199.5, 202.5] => 4.58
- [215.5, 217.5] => 2.59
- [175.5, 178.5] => 3.52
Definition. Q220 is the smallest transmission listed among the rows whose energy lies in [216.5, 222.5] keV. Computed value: 2.438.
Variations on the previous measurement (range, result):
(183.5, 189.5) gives 2.805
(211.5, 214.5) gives 2.871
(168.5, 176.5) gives 3.628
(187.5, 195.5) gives 3.414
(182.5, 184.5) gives 2.627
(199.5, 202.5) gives 4.462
